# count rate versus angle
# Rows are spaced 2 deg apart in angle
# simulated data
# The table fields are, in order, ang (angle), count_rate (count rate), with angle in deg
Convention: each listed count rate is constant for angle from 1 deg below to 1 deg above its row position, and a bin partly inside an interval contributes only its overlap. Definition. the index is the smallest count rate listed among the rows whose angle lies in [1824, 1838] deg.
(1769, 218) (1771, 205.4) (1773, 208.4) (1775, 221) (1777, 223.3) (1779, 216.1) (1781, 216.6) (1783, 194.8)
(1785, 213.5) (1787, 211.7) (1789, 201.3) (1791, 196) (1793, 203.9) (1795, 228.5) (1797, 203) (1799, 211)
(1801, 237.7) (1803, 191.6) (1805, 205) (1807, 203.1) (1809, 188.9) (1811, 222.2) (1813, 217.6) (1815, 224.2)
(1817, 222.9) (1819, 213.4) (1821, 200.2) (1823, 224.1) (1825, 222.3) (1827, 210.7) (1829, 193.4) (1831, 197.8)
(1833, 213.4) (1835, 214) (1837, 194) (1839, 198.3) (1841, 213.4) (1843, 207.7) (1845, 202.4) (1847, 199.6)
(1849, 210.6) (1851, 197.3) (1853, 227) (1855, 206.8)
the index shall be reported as 193.4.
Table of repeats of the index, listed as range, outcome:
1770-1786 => 194.8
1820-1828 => 200.2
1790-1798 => 196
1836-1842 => 194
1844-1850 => 199.6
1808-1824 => 188.9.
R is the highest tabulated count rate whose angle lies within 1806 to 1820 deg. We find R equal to 224.2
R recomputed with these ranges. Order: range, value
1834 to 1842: 214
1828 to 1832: 197.8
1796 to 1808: 237.7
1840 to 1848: 213.4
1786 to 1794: 211.7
